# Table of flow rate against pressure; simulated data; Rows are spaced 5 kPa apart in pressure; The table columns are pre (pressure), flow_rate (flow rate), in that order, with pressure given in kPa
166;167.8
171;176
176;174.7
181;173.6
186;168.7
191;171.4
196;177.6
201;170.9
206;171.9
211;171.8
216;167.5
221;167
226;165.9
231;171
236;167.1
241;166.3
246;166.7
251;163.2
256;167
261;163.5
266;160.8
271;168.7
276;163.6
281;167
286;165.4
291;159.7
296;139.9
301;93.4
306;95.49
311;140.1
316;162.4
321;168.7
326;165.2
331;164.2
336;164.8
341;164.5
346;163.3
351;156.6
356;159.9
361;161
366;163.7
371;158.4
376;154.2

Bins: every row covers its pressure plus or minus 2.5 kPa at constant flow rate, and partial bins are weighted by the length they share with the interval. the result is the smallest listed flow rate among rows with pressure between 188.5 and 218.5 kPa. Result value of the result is 167.5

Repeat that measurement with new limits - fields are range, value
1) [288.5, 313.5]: 93.4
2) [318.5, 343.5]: 164.2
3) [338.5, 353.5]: 156.6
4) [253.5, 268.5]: 160.8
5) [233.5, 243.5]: 166.3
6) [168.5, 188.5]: 168.7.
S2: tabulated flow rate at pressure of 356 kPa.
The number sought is 159.9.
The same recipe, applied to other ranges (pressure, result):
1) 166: 167.8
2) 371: 158.4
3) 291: 159.7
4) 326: 165.2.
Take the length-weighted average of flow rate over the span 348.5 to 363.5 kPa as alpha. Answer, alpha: 159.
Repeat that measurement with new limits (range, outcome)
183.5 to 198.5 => 173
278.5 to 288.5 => 166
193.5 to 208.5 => 173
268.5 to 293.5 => 165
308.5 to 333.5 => 160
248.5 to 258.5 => 165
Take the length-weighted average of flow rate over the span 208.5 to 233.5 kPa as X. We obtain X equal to 169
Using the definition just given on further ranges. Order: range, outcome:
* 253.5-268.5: 164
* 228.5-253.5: 167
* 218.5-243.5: 167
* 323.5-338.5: 165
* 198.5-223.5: 170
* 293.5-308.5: 110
